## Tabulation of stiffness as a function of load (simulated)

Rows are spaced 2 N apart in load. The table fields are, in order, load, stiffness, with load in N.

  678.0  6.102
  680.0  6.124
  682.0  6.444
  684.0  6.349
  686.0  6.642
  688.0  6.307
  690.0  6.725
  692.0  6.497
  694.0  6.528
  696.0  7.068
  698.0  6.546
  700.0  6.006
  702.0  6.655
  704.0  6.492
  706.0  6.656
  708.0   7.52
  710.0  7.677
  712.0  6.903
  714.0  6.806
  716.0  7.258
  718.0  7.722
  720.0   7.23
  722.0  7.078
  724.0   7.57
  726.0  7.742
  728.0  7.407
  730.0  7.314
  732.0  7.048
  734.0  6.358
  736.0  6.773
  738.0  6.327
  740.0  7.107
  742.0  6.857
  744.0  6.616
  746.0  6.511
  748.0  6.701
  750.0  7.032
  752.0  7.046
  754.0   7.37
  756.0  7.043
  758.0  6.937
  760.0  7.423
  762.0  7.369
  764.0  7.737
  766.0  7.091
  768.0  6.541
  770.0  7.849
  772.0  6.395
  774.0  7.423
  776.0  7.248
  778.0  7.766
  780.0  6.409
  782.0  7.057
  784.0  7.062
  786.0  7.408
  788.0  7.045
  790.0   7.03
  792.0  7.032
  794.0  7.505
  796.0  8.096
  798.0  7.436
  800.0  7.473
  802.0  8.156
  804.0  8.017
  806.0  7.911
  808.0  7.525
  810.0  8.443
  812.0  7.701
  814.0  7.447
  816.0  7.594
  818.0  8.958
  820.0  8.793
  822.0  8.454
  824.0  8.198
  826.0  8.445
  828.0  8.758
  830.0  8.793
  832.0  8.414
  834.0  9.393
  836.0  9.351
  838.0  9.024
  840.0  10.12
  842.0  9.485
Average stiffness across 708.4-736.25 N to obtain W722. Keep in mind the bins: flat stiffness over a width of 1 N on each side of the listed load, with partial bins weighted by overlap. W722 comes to 7.22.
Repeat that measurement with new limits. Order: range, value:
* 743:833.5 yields 7.55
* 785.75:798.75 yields 7.36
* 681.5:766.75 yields 6.94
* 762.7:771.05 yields 7.3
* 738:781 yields 7.05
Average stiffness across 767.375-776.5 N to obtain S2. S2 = 7.11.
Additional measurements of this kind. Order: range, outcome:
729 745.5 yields 6.79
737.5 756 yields 6.87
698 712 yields 6.82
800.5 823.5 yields 8.08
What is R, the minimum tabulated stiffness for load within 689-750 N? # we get 6.006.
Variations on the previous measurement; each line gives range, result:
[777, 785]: 6.409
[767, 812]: 6.395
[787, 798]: 7.03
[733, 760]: 6.327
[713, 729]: 6.806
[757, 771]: 6.541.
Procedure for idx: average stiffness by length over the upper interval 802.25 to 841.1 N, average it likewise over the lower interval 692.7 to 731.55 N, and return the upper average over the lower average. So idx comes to 1.20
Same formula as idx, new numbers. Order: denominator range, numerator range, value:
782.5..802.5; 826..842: 1.23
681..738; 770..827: 1.11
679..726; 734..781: 1.03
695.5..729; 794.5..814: 1.11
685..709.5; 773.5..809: 1.11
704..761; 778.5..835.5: 1.12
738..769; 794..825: 1.14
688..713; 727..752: 1.01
